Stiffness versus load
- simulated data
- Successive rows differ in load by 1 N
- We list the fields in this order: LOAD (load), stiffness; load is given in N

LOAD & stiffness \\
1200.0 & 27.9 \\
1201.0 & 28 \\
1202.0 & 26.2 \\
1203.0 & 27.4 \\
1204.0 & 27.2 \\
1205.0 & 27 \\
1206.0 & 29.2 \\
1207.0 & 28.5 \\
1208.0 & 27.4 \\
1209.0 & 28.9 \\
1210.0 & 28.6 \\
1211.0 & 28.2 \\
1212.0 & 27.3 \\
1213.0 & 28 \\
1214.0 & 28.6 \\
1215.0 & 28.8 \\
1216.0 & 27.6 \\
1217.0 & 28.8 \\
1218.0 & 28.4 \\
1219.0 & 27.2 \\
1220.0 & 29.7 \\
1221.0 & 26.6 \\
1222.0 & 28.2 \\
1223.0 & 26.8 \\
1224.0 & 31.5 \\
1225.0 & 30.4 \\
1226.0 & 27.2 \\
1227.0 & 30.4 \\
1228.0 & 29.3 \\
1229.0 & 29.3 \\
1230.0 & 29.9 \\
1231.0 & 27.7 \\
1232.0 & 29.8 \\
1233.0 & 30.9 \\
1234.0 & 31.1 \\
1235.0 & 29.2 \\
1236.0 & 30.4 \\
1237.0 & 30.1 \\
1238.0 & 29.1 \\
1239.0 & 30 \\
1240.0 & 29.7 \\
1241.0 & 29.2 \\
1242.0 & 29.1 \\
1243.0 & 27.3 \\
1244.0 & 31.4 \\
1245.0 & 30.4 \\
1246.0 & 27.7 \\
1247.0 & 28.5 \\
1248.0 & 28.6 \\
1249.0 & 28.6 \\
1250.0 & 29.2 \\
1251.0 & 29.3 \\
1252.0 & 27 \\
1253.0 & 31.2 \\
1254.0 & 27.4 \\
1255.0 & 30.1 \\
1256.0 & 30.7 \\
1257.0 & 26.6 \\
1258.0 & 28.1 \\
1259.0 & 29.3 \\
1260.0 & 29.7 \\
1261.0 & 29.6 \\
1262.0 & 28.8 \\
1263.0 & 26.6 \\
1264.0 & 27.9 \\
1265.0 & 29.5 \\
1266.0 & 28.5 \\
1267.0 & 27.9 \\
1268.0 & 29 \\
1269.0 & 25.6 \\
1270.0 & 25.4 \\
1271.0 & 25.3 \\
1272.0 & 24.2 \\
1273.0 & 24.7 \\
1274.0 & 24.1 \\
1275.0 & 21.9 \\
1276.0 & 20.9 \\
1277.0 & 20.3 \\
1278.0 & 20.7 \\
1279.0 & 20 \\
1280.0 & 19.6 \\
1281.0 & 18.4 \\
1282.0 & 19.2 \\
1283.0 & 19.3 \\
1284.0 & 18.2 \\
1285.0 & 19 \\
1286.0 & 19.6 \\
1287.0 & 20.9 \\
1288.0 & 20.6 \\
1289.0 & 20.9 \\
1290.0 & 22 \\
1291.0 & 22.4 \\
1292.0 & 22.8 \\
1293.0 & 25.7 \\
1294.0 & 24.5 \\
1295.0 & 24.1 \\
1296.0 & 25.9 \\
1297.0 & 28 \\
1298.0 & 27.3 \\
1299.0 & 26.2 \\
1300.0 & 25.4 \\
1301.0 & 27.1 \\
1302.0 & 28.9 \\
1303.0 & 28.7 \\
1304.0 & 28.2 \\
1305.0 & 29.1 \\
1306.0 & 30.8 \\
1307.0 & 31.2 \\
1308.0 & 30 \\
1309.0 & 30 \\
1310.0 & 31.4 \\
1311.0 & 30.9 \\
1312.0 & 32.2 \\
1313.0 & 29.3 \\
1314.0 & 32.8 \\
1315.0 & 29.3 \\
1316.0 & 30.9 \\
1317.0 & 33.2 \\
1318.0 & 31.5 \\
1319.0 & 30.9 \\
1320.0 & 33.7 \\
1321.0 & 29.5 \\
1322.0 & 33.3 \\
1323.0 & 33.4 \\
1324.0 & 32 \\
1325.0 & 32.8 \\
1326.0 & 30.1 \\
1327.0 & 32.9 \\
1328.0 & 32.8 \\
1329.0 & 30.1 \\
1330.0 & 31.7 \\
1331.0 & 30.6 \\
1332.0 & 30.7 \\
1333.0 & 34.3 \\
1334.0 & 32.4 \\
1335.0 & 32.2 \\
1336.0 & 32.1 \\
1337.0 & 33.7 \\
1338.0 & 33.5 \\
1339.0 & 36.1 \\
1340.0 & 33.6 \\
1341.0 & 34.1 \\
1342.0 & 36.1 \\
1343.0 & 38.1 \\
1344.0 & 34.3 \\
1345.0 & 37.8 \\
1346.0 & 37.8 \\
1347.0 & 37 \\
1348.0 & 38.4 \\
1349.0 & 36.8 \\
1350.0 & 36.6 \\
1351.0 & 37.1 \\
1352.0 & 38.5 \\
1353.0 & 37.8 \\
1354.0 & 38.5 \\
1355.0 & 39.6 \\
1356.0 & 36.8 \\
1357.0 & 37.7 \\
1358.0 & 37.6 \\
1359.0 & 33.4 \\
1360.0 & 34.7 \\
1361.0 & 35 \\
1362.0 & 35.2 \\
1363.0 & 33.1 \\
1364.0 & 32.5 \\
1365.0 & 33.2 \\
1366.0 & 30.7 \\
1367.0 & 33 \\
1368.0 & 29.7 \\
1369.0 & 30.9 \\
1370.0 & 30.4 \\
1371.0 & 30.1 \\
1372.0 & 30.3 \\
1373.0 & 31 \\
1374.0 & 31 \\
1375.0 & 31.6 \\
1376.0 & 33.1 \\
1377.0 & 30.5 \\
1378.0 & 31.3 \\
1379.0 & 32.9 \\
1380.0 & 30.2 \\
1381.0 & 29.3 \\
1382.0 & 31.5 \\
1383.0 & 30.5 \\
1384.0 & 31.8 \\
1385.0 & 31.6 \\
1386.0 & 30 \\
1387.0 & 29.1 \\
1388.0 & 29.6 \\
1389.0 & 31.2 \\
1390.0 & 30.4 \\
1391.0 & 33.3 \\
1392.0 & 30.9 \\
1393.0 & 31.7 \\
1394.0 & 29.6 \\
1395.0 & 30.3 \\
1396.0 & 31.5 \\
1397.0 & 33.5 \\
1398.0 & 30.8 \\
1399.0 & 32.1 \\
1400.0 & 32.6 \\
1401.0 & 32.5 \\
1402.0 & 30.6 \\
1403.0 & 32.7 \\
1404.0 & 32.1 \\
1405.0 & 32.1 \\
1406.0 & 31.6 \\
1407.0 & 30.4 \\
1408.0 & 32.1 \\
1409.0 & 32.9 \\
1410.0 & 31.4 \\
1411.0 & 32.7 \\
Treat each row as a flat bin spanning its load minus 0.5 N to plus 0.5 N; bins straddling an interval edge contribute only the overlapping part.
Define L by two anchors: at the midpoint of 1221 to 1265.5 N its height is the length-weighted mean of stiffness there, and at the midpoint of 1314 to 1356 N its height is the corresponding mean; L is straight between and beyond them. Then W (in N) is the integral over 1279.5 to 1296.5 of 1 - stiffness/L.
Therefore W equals 5.49 N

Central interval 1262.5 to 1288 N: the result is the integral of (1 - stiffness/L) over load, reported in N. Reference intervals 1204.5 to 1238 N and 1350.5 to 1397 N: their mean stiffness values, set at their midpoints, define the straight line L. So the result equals 6.0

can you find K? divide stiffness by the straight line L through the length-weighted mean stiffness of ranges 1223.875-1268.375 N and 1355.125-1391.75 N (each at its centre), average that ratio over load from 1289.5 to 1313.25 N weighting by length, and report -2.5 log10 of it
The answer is 0.11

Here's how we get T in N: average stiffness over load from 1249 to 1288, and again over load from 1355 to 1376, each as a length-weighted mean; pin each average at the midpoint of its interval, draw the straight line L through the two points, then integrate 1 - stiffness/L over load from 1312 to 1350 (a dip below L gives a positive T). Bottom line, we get -3.8 N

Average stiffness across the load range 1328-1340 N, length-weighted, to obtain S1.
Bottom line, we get 32.6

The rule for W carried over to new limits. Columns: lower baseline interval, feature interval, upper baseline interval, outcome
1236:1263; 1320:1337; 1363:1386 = -0.9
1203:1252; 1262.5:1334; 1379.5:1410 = 6.9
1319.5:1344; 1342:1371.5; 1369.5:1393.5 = -3.0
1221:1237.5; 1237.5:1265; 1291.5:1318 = 0.2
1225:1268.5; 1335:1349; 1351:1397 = -1.7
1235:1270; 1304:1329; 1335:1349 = 1.7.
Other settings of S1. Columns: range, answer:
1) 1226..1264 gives 29.2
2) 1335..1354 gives 36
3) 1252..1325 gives 26.7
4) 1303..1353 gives 33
